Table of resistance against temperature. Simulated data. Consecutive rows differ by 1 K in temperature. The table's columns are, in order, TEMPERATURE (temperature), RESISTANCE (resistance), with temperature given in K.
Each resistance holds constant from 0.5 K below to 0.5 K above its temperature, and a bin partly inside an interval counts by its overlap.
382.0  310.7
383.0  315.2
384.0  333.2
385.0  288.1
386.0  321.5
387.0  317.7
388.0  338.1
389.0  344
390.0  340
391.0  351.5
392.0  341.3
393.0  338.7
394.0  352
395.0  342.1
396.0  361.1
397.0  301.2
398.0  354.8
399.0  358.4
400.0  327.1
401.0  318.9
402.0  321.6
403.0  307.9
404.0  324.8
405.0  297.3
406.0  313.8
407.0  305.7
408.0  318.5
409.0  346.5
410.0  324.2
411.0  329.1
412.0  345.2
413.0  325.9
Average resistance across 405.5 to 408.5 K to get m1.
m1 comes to 313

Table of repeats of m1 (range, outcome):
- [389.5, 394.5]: 345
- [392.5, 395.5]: 344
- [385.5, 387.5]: 320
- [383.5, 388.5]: 320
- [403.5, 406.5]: 312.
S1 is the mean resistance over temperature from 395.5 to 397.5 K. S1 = 331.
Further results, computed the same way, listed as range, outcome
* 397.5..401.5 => 340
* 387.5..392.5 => 343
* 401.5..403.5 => 315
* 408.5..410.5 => 335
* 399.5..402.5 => 323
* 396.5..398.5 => 328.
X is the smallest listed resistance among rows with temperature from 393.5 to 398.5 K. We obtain 301.2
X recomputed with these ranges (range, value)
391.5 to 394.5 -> 338.7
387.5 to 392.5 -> 338.1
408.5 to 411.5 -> 324.2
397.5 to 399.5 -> 354.8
